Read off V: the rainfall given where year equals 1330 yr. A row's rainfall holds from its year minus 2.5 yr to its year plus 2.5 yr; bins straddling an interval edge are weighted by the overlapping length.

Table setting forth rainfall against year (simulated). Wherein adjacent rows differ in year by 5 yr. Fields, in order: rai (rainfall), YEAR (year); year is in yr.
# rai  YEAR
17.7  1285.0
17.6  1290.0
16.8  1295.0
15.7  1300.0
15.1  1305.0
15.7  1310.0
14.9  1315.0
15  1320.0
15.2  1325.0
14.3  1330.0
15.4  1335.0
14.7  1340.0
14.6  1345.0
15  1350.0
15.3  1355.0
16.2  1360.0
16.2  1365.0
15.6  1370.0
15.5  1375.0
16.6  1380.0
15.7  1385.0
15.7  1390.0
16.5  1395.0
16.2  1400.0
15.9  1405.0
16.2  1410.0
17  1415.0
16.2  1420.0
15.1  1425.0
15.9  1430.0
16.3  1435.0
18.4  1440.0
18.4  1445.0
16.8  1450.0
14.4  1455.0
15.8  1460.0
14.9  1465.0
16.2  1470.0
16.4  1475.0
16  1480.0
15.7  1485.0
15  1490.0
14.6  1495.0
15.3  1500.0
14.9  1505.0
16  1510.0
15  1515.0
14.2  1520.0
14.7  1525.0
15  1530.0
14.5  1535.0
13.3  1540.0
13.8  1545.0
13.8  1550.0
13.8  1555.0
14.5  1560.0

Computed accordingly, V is 14.3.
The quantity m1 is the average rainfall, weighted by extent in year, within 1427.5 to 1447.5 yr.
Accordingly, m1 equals 17.2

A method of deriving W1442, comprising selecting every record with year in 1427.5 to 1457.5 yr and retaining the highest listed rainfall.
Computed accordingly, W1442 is 18.4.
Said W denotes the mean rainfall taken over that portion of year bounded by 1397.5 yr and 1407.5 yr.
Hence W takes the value 16.1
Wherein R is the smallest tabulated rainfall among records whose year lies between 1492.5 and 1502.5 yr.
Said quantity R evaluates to 14.6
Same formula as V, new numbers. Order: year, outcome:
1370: 15.6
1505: 14.9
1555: 13.8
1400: 16.2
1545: 13.8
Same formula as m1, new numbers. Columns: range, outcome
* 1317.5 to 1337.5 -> 15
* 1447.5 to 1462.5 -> 15.7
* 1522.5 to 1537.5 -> 14.7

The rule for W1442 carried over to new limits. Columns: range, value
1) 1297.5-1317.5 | 15.7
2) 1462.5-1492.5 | 16.4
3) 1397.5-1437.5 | 17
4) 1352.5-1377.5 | 16.2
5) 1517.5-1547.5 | 15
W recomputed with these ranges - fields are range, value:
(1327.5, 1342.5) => 14.8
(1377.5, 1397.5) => 16.1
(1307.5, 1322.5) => 15.2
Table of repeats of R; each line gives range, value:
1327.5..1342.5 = 14.3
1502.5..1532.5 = 14.2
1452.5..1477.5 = 14.4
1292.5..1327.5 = 14.9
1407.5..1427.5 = 15.1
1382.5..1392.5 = 15.7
